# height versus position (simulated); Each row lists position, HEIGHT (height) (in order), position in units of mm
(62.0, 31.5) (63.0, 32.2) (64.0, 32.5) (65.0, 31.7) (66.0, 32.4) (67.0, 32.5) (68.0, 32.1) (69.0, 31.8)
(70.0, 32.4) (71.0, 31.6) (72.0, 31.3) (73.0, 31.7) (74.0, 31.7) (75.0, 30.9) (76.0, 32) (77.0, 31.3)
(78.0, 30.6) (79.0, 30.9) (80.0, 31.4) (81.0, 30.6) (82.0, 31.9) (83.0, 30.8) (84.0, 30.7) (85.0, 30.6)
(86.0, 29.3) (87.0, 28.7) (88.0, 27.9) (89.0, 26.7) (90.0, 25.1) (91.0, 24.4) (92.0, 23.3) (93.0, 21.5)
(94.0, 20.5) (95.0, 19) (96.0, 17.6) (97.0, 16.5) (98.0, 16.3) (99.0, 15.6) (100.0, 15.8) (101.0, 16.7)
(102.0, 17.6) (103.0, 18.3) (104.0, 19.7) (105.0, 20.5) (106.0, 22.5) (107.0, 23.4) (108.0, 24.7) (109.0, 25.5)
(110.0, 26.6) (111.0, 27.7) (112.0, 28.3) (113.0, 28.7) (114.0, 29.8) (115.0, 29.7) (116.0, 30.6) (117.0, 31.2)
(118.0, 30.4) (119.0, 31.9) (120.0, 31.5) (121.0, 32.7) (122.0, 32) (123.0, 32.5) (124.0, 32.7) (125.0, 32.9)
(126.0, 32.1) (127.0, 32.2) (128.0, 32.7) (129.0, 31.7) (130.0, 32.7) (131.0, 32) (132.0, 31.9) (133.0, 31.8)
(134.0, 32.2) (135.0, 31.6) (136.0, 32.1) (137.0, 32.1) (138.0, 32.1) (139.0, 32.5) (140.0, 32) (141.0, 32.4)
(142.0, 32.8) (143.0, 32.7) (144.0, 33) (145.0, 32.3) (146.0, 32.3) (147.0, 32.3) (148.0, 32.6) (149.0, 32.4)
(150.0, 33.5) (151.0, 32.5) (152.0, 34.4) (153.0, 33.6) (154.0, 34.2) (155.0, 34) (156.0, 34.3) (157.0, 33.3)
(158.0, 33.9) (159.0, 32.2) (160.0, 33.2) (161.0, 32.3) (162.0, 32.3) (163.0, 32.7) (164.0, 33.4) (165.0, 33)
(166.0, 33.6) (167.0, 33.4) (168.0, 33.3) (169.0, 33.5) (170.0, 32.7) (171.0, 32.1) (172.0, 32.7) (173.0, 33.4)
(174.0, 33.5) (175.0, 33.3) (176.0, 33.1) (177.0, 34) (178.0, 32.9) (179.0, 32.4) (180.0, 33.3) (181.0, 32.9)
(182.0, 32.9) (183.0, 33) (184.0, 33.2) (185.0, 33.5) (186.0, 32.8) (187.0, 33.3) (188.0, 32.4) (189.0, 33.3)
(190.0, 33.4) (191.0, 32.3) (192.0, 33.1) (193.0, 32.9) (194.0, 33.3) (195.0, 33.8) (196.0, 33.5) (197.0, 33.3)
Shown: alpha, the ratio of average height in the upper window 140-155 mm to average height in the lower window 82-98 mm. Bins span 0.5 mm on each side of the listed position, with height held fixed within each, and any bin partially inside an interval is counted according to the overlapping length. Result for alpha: 1.33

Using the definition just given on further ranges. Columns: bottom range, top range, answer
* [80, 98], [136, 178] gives 1.29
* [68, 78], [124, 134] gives 1.02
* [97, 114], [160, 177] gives 1.51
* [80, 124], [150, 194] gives 1.29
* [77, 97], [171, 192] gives 1.23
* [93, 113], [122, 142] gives 1.54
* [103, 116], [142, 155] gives 1.29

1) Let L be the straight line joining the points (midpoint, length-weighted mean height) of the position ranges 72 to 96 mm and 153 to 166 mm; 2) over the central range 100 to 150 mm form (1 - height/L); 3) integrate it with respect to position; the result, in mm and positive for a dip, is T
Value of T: 2.4 mm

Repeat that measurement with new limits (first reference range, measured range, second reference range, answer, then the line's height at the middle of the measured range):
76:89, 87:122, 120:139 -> 7.8 mm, 31.2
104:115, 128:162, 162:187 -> -3.4 mm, 29.7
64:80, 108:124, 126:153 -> 1.1 mm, 32.2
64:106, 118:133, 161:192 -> -1.4 mm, 29.3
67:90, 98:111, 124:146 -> 4.4 mm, 31.4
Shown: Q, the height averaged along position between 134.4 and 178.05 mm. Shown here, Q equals 32.9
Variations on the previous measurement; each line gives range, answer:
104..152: 30.7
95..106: 17.8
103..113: 24.2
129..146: 32.2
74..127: 26.6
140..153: 32.8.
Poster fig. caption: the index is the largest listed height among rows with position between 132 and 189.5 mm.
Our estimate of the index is 34.4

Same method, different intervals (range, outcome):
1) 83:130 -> 32.9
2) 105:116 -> 30.6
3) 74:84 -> 32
